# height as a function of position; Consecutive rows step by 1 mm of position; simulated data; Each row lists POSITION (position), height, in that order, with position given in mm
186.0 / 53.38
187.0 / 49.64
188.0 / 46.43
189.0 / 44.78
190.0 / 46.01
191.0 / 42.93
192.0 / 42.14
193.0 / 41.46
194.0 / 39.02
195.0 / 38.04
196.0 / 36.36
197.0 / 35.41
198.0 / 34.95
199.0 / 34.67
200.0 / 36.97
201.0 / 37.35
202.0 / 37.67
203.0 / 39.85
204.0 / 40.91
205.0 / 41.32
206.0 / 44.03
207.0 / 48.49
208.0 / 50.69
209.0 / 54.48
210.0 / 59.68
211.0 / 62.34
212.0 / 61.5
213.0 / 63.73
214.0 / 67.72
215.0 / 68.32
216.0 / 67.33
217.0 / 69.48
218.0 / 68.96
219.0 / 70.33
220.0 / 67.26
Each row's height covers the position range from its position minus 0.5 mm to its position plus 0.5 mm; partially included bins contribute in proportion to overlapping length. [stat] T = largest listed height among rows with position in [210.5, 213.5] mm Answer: 63.73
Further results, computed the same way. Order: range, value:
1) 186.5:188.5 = 49.64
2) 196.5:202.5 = 37.67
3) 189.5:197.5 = 46.01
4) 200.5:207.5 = 48.49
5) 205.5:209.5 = 54.48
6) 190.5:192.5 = 42.93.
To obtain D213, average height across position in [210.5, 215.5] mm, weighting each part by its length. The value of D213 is 64.7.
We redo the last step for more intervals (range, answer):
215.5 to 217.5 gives 68.4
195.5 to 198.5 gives 35.6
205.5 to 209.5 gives 49.4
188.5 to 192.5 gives 44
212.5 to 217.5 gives 67.3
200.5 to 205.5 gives 39.4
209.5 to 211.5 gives 61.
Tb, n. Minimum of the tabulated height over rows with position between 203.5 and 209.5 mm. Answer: 40.91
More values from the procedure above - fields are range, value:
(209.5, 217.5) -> 59.68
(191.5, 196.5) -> 36.36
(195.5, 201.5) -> 34.67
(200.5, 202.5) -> 37.35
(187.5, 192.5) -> 42.14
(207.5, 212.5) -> 50.69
